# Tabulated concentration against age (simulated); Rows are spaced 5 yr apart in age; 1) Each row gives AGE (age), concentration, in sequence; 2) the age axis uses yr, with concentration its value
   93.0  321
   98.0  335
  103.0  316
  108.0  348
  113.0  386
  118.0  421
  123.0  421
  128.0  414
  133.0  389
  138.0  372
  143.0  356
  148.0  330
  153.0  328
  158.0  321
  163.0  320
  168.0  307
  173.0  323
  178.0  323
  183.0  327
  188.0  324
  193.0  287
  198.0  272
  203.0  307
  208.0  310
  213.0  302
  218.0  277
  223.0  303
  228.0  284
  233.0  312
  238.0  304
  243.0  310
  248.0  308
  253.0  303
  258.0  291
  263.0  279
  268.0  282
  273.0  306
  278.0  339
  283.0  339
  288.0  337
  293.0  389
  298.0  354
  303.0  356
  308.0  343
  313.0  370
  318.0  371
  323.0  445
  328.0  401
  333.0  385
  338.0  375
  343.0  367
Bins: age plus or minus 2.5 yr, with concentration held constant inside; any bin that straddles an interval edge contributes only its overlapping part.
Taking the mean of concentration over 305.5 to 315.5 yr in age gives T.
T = 356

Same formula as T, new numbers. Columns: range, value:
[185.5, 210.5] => 300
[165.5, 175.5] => 315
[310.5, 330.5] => 397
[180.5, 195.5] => 313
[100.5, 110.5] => 332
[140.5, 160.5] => 334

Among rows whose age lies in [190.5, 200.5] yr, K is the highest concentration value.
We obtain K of 287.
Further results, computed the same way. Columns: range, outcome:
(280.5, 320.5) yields 389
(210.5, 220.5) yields 302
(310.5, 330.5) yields 445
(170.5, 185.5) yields 327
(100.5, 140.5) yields 421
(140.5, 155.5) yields 356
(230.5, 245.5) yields 312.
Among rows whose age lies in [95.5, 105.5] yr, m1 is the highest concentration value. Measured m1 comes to 335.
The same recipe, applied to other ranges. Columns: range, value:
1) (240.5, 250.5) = 310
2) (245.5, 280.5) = 339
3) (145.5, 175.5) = 330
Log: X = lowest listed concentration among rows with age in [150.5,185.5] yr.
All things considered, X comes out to 307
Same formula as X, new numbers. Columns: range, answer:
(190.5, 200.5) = 272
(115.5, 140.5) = 372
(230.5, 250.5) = 304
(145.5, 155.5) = 328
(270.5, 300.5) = 306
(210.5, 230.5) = 277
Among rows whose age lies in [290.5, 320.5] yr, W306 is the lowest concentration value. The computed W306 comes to 343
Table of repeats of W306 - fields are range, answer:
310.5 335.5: 370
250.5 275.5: 279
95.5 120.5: 316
